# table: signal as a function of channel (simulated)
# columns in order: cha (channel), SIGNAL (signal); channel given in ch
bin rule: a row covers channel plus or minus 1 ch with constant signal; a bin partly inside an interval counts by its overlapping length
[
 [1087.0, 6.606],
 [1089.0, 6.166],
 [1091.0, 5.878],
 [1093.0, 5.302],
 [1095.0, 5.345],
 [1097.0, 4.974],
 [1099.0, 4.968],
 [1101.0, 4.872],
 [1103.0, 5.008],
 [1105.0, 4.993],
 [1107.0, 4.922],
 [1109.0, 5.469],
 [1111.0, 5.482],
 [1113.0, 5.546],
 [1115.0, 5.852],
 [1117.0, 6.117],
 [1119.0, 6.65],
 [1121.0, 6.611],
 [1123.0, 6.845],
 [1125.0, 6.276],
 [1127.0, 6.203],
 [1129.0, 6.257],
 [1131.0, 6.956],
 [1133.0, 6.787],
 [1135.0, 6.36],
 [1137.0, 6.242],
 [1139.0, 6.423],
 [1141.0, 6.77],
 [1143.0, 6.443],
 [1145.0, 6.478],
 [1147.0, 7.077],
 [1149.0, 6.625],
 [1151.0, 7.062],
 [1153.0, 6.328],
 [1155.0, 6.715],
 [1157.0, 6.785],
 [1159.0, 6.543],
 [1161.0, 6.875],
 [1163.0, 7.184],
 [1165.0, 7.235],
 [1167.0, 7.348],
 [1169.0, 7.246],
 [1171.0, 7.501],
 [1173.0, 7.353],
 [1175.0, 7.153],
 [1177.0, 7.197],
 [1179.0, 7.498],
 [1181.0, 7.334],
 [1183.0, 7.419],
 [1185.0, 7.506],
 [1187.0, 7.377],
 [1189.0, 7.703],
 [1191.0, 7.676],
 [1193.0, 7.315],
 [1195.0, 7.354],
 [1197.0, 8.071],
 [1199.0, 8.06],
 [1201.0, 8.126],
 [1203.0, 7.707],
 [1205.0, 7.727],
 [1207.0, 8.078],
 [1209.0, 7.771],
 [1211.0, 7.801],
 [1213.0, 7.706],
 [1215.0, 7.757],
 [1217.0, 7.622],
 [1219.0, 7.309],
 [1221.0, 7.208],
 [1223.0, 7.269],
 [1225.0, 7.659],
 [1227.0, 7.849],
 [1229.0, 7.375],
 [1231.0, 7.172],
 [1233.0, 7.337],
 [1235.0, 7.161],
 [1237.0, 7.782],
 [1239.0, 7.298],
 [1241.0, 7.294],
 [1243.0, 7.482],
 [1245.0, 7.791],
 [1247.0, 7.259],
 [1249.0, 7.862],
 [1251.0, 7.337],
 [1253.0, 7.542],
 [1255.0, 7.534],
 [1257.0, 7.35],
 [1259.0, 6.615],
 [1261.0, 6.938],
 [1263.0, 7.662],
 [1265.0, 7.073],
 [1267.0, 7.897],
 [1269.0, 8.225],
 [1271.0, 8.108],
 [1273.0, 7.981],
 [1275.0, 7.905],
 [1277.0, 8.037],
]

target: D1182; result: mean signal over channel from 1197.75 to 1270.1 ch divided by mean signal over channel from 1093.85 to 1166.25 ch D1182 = 1.22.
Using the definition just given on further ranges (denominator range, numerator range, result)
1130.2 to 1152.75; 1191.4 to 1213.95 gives 1.17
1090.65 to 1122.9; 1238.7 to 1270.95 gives 1.35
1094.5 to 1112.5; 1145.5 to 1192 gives 1.40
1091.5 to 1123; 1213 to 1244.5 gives 1.35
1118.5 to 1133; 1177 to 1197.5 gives 1.14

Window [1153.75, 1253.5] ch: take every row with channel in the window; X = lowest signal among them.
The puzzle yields 6.543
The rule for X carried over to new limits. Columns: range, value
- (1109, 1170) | 5.469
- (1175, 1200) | 7.153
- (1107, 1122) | 4.922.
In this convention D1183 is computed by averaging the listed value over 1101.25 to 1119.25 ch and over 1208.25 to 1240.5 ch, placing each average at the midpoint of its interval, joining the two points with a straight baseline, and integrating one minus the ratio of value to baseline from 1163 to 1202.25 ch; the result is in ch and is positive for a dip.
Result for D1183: -4.2 ch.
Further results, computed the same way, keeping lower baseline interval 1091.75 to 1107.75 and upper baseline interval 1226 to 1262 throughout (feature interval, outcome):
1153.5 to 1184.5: -4.9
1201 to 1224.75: -2.7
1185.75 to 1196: -1.5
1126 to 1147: -3.2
